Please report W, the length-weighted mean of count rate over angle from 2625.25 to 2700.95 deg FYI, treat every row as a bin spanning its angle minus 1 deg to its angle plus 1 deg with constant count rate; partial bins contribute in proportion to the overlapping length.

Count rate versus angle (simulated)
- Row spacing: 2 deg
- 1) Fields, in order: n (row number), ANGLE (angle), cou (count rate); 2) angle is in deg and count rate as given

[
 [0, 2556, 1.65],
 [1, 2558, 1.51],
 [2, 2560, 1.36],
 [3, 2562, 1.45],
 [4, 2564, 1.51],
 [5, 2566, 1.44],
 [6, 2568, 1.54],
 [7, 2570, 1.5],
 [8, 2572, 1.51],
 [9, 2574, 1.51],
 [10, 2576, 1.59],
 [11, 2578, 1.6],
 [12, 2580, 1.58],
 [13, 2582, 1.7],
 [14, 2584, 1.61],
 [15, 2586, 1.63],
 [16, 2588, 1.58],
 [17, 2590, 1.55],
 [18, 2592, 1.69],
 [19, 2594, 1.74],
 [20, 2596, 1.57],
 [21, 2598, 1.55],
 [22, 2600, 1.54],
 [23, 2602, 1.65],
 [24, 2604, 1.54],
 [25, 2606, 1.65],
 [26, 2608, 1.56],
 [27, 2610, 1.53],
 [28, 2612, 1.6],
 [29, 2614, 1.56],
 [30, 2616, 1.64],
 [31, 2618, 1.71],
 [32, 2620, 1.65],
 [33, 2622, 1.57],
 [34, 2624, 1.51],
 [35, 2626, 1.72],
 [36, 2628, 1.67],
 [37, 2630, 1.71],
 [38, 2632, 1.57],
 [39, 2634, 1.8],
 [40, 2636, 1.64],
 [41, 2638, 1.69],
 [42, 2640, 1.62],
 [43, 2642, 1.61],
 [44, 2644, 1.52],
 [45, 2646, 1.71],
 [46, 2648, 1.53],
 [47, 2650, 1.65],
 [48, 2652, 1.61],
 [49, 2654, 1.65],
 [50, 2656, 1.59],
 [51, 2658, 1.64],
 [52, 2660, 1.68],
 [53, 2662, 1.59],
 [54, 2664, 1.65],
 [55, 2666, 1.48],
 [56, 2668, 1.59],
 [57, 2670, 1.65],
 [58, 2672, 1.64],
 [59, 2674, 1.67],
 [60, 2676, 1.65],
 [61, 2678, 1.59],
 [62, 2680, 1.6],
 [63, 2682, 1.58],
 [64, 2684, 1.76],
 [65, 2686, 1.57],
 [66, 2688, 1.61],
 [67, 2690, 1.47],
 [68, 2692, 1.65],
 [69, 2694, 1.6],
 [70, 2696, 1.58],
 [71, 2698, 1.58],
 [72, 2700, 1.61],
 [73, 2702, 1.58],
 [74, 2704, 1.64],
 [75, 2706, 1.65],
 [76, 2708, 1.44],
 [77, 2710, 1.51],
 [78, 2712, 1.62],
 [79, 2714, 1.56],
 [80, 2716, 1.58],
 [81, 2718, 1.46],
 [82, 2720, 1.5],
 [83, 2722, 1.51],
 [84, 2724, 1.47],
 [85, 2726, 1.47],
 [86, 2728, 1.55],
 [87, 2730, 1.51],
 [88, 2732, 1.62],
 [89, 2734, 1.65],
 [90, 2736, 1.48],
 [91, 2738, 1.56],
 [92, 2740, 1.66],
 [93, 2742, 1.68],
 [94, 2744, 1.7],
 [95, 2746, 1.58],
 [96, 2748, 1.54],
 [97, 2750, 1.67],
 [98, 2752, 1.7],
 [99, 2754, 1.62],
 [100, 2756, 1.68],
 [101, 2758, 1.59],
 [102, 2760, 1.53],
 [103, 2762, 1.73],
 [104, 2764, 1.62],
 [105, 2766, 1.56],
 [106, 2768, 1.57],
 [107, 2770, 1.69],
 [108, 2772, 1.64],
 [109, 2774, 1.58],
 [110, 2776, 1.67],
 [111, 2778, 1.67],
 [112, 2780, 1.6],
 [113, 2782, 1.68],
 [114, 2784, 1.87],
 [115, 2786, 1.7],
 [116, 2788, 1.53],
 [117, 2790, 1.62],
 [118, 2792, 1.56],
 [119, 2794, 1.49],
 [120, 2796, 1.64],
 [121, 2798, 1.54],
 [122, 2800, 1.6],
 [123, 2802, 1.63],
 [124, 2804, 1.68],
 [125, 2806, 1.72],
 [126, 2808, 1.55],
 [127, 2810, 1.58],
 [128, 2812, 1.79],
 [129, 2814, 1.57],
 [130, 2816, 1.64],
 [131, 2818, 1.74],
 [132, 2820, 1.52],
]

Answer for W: 1.62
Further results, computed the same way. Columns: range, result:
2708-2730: 1.52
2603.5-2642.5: 1.63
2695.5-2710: 1.58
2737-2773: 1.63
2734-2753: 1.62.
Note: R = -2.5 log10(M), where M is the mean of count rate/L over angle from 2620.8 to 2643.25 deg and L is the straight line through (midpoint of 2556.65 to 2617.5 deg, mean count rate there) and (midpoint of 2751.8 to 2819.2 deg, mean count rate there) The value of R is -0.04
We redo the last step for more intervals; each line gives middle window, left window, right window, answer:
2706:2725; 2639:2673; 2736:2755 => 0.07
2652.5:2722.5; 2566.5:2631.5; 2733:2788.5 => 0.02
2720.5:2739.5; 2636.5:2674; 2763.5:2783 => 0.06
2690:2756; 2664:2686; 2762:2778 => 0.03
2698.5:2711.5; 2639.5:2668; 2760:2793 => 0.03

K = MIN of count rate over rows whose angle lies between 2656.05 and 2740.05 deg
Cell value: 1.44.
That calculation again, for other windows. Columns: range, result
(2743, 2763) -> 1.53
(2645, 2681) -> 1.48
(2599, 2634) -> 1.51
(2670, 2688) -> 1.57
